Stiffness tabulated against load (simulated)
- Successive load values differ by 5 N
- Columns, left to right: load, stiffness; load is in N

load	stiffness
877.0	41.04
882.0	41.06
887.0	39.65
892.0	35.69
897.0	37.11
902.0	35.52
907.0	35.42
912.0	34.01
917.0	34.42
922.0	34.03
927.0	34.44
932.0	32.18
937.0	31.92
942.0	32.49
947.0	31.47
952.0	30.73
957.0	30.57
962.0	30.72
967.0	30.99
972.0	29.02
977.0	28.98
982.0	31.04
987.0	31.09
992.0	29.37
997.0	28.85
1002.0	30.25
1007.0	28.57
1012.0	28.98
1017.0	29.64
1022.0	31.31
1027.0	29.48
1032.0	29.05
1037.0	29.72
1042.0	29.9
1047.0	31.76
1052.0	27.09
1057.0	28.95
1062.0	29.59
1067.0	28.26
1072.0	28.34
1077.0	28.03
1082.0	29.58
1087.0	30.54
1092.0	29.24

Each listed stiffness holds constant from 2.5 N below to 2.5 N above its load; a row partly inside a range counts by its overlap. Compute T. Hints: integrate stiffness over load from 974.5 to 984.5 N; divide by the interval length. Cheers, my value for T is 30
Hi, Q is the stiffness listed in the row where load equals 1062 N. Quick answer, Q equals 29.59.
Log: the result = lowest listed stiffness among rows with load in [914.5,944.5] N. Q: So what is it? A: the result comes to 31.92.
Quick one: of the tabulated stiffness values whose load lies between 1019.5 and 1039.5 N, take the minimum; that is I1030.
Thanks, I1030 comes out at 29.05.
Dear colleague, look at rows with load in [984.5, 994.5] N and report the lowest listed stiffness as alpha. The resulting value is 29.37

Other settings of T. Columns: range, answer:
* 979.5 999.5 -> 30.1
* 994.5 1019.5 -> 29.3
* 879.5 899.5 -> 38.4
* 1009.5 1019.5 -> 29.3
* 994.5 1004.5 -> 29.6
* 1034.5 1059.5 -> 29.5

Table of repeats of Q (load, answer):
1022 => 31.31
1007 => 28.57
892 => 35.69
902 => 35.52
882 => 41.06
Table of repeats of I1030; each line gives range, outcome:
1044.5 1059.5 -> 27.09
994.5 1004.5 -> 28.85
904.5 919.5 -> 34.01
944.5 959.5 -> 30.57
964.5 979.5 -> 28.98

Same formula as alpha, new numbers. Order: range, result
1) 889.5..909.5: 35.42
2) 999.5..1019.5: 28.57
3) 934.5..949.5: 31.47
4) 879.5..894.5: 35.69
